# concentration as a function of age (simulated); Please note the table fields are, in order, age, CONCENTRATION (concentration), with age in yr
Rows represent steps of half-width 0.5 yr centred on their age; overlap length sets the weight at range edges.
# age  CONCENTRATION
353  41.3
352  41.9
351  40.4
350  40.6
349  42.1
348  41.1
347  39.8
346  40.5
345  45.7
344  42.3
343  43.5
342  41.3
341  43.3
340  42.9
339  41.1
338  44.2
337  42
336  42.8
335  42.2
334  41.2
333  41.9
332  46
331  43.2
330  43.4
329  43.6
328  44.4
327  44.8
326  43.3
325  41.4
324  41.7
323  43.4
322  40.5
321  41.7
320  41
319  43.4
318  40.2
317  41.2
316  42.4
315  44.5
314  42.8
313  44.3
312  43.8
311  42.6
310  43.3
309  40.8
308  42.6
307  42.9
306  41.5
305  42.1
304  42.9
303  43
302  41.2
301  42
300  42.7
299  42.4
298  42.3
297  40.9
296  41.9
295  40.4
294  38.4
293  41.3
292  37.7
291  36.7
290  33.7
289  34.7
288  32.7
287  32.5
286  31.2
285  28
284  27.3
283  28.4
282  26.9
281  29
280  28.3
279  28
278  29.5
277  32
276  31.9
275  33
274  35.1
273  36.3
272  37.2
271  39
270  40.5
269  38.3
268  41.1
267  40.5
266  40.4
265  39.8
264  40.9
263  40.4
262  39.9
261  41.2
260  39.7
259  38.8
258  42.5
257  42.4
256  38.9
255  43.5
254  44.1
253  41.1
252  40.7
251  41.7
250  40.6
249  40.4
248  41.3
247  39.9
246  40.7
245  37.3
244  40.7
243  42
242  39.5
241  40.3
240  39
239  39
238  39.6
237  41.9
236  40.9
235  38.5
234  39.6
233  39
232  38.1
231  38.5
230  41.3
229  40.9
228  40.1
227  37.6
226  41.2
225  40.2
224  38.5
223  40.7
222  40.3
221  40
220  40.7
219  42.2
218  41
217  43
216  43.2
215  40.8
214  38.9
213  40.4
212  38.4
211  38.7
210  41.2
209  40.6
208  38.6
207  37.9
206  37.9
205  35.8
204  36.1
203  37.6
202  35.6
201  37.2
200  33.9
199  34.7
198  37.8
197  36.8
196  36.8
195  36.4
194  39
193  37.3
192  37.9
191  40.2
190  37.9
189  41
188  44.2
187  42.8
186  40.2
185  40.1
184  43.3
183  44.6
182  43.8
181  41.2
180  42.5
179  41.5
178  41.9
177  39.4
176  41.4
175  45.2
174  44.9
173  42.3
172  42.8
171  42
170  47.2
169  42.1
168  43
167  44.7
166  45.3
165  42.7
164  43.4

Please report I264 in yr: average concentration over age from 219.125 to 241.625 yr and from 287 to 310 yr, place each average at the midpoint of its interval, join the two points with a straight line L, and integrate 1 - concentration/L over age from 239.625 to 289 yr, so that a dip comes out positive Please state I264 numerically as 3.4 yr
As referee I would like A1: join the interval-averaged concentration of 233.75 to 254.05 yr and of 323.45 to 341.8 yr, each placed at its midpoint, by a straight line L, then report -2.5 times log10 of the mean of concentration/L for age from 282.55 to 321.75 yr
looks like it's 0.07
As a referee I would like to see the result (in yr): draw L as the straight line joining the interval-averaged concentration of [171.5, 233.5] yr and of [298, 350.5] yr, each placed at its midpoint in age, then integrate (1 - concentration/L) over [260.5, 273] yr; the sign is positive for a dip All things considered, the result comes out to 0.4 yr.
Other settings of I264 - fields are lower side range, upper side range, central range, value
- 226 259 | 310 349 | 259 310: 5.1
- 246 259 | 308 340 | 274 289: 4.2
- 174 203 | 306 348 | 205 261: 0.7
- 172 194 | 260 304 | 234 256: -1.2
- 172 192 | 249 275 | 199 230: 1.4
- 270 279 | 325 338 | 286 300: -0.3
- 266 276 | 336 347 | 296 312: -0.9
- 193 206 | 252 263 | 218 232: -0.6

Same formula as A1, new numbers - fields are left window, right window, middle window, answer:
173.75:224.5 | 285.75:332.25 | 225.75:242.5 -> 0.016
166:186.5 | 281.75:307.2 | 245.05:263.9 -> -0.043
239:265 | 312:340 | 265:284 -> 0.205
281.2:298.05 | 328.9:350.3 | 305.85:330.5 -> -0.093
